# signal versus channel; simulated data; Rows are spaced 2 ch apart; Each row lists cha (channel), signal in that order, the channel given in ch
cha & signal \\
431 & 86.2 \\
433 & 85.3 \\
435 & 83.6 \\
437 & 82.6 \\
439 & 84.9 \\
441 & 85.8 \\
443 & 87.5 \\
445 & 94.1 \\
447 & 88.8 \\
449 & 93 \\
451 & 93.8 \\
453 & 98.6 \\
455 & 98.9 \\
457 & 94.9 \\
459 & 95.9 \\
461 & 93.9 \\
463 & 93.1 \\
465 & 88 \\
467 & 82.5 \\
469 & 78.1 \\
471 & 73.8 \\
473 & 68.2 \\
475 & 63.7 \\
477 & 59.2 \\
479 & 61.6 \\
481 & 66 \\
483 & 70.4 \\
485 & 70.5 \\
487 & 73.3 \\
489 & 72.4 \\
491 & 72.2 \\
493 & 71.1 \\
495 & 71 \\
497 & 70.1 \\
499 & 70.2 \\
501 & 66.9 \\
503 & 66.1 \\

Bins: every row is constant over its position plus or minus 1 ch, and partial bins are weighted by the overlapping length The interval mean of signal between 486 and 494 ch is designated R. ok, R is 72.2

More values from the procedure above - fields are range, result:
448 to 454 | 95.1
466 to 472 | 78.1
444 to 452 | 92.4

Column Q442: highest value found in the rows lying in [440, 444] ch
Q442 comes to 87.5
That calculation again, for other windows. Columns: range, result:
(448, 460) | 98.9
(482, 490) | 73.3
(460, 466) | 93.9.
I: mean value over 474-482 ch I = 62.6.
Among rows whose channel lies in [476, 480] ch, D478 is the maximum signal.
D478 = 61.6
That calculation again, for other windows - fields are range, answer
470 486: 73.8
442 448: 94.1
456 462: 95.9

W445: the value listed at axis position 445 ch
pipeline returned 94.1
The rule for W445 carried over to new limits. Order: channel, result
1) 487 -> 73.3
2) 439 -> 84.9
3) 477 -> 59.2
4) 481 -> 66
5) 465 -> 88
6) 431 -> 86.2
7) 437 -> 82.6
